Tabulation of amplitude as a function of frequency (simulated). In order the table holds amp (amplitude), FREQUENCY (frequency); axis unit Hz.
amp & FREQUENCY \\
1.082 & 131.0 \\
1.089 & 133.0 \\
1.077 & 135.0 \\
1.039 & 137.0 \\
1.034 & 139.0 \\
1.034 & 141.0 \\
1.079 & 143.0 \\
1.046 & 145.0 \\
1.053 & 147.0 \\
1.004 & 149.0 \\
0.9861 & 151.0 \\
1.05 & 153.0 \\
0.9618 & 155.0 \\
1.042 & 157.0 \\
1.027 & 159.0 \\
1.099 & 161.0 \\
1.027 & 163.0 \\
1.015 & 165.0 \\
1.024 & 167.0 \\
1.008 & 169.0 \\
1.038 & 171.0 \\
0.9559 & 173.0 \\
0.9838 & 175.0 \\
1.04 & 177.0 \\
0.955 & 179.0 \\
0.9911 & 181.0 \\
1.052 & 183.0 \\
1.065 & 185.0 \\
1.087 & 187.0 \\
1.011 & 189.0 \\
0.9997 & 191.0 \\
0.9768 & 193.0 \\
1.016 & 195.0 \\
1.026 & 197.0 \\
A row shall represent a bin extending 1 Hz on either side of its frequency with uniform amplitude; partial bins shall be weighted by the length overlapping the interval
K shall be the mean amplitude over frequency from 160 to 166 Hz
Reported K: 1.05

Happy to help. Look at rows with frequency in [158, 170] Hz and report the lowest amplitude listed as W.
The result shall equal 1.008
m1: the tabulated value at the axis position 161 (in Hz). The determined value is 1.099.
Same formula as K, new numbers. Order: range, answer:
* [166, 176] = 1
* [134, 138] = 1.06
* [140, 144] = 1.06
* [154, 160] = 1.01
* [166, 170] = 1.02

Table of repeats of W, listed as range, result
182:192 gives 0.9997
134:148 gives 1.034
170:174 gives 0.9559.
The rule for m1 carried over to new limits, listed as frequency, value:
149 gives 1.004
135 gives 1.077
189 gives 1.011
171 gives 1.038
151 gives 0.9861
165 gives 1.015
